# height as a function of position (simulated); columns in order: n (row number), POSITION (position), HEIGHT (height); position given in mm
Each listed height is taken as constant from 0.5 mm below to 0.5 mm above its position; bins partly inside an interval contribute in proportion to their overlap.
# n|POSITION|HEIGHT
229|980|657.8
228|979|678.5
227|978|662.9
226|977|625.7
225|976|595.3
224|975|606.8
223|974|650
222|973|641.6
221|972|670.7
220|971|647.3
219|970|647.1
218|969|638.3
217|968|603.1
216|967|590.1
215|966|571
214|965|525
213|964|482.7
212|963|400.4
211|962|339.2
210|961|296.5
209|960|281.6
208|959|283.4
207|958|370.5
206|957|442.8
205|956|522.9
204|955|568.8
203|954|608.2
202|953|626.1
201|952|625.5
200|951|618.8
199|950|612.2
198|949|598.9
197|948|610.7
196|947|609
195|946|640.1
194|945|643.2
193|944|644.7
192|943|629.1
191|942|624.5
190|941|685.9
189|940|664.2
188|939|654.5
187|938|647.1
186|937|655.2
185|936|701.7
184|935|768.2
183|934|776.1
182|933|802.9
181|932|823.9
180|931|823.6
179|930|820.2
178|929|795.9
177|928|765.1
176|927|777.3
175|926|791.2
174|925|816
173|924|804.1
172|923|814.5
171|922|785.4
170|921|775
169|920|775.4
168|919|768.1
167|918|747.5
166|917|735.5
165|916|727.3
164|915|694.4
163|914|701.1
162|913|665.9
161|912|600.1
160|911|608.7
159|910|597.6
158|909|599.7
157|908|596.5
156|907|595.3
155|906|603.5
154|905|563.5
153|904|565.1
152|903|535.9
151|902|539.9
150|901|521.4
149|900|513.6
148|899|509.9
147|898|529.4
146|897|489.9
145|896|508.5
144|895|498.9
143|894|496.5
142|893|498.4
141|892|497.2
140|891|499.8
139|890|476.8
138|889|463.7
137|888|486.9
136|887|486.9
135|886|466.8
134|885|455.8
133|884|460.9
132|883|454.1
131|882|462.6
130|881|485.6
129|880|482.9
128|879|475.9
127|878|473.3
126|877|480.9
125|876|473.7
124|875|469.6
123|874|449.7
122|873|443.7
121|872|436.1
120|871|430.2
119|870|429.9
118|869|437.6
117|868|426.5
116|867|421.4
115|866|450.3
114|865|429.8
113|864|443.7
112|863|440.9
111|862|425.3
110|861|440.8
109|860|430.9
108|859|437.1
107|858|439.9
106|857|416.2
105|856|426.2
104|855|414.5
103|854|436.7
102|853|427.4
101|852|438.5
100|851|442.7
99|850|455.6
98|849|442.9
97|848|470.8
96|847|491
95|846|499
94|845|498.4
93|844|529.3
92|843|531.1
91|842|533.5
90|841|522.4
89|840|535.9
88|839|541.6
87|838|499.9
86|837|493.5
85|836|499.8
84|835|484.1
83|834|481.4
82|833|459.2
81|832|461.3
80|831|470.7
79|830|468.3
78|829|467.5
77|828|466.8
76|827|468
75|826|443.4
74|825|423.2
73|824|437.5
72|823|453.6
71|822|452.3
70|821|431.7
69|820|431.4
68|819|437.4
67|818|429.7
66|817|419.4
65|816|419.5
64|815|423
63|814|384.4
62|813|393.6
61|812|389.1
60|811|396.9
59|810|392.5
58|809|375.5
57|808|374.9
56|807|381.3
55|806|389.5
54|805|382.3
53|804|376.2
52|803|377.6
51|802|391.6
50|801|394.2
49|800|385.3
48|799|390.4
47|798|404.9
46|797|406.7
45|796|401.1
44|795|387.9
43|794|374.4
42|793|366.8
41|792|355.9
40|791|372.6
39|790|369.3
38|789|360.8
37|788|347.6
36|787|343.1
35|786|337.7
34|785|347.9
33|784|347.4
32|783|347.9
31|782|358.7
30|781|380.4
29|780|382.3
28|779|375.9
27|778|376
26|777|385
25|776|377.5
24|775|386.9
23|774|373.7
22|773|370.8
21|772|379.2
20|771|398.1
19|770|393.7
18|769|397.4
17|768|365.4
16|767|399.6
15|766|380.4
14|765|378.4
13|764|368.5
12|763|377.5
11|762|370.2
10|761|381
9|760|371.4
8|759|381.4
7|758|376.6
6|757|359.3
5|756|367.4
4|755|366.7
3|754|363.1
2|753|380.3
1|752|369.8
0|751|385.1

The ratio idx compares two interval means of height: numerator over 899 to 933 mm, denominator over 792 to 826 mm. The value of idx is 1.72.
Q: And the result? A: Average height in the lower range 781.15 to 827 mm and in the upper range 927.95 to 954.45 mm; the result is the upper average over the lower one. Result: 1.74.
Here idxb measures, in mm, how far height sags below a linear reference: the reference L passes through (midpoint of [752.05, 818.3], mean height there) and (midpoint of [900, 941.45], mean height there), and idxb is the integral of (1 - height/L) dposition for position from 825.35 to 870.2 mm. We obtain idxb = 5.1 mm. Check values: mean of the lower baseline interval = 380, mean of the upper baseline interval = 698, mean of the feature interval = 464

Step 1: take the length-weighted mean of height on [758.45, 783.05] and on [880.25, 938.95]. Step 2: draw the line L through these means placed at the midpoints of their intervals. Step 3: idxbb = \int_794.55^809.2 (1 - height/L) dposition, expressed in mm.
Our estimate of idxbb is 1.6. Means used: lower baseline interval 379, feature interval 388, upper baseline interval 628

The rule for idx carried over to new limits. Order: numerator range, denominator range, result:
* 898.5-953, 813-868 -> 1.48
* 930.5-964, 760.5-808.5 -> 1.57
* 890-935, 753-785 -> 1.75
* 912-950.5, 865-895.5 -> 1.55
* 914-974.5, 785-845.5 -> 1.51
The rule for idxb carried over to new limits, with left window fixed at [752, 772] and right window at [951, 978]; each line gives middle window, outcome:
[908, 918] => -3.29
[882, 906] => -1.02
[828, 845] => -2.39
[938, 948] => -2.35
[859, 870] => 0.57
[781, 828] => 2.05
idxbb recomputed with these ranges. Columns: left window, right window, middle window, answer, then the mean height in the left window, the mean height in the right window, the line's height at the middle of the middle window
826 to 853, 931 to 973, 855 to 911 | 4.7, 485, 592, 526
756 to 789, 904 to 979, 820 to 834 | 0.1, 372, 639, 458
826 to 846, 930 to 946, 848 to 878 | 6.0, 494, 705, 550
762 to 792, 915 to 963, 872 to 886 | 2.1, 371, 655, 550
